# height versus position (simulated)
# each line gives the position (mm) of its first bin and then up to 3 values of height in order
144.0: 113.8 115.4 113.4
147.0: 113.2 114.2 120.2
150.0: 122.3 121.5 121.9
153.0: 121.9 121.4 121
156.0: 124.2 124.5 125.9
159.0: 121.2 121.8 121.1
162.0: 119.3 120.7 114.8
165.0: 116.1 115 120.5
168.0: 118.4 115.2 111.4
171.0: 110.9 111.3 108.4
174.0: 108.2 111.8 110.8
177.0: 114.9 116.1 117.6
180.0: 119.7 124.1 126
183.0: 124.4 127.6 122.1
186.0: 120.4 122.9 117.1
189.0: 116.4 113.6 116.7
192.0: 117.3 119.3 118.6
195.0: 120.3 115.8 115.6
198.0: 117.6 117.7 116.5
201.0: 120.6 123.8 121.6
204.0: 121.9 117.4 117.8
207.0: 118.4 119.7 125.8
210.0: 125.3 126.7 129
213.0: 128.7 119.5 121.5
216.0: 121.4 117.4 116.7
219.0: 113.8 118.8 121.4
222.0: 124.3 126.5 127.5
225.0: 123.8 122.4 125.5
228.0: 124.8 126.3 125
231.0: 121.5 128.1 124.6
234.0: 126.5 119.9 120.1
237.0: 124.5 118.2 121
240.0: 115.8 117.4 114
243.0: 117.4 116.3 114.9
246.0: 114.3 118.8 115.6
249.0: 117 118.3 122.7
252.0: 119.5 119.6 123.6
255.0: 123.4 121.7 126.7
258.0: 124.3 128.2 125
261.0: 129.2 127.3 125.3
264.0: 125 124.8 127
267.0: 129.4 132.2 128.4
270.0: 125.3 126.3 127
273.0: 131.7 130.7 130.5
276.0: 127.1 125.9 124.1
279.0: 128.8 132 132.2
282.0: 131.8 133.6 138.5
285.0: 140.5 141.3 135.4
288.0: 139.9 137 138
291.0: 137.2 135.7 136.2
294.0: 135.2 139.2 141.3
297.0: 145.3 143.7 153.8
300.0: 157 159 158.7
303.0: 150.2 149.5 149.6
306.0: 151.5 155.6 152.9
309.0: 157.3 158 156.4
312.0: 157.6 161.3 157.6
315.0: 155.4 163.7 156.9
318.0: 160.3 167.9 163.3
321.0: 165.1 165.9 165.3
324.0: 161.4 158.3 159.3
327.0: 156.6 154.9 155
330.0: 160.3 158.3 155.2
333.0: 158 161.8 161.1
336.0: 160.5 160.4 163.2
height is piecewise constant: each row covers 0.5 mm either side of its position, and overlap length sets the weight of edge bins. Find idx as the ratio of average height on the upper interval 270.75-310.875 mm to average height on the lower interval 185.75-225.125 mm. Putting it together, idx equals 1.17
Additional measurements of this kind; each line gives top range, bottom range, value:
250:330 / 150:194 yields 1.19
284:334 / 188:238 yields 1.26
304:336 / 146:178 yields 1.35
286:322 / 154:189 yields 1.28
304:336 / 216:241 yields 1.30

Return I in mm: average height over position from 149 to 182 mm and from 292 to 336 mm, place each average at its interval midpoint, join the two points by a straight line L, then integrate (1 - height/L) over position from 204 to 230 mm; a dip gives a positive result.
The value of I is 1.7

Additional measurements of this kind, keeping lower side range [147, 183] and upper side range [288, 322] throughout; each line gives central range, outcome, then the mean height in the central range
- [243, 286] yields 4.9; 126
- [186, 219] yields 1.9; 120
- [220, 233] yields 0.8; 125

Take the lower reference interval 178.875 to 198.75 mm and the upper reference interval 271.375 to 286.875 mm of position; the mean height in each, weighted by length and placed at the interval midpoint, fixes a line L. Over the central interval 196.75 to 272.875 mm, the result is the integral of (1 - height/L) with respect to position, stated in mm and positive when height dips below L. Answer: 2.1 mm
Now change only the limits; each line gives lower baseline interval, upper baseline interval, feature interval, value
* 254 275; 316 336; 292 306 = -0.15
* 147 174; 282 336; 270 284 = 1.48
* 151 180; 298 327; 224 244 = 2.10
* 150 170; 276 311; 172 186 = 0.65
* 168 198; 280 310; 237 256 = 2.00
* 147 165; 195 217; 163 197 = 1.04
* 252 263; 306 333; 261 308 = 0.94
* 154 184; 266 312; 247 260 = 1.14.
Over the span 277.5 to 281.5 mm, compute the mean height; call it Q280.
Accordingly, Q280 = 129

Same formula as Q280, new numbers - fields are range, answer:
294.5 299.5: 145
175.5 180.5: 116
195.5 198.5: 116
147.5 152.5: 120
